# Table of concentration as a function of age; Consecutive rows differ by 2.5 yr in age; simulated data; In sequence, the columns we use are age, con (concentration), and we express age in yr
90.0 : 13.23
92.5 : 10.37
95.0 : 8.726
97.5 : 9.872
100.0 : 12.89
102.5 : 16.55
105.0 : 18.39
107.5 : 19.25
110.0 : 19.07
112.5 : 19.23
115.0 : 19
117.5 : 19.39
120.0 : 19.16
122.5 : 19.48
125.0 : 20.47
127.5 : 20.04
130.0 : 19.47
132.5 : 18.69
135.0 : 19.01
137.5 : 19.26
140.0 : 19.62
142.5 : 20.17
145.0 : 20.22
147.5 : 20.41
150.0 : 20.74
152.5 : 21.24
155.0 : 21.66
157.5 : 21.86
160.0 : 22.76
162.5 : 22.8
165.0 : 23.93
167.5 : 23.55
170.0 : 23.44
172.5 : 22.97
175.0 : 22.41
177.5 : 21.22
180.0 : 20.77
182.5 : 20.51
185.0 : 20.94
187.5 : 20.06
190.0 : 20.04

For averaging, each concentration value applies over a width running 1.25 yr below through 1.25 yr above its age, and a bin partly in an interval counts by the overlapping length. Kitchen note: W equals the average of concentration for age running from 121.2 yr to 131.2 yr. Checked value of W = 19.9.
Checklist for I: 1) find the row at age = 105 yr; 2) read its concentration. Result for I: 18.39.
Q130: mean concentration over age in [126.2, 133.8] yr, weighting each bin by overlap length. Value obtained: 19.4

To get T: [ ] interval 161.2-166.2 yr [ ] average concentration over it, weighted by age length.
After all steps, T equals 23.4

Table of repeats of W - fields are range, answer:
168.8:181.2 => 22.2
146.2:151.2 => 20.6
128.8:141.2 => 19.2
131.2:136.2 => 18.9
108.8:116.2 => 19.1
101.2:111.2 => 18.3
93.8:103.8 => 12.1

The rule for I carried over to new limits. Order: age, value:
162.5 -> 22.8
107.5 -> 19.25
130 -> 19.47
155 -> 21.66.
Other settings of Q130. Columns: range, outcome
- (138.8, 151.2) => 20.2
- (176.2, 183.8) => 20.8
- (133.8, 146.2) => 19.7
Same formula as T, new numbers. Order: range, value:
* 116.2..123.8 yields 19.3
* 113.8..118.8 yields 19.2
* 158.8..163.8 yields 22.8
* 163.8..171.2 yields 23.6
